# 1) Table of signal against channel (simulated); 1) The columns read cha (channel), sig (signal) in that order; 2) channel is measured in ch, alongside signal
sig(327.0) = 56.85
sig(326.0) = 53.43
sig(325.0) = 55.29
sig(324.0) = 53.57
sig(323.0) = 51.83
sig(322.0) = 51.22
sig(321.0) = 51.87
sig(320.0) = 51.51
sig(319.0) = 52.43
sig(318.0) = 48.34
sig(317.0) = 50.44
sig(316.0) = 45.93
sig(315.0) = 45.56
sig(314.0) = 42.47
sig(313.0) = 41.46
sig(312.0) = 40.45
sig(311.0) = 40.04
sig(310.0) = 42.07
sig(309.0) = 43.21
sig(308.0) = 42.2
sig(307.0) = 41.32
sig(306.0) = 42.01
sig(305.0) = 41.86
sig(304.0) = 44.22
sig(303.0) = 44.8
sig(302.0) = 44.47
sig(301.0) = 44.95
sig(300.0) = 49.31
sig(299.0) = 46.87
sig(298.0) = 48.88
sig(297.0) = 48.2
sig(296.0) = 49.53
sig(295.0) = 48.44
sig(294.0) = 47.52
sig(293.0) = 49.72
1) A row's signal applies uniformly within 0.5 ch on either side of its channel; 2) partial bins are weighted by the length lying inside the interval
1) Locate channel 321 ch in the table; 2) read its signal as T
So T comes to 51.87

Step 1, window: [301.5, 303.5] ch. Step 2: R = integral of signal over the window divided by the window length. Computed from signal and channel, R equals 44.6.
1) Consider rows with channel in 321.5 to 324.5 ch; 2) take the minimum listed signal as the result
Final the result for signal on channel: 51.22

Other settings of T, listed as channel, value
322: 51.22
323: 51.83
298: 48.88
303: 44.8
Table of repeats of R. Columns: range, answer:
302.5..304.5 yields 44.5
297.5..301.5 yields 47.5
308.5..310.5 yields 42.6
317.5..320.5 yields 50.8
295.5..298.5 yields 48.9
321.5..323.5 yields 51.5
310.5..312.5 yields 40.2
